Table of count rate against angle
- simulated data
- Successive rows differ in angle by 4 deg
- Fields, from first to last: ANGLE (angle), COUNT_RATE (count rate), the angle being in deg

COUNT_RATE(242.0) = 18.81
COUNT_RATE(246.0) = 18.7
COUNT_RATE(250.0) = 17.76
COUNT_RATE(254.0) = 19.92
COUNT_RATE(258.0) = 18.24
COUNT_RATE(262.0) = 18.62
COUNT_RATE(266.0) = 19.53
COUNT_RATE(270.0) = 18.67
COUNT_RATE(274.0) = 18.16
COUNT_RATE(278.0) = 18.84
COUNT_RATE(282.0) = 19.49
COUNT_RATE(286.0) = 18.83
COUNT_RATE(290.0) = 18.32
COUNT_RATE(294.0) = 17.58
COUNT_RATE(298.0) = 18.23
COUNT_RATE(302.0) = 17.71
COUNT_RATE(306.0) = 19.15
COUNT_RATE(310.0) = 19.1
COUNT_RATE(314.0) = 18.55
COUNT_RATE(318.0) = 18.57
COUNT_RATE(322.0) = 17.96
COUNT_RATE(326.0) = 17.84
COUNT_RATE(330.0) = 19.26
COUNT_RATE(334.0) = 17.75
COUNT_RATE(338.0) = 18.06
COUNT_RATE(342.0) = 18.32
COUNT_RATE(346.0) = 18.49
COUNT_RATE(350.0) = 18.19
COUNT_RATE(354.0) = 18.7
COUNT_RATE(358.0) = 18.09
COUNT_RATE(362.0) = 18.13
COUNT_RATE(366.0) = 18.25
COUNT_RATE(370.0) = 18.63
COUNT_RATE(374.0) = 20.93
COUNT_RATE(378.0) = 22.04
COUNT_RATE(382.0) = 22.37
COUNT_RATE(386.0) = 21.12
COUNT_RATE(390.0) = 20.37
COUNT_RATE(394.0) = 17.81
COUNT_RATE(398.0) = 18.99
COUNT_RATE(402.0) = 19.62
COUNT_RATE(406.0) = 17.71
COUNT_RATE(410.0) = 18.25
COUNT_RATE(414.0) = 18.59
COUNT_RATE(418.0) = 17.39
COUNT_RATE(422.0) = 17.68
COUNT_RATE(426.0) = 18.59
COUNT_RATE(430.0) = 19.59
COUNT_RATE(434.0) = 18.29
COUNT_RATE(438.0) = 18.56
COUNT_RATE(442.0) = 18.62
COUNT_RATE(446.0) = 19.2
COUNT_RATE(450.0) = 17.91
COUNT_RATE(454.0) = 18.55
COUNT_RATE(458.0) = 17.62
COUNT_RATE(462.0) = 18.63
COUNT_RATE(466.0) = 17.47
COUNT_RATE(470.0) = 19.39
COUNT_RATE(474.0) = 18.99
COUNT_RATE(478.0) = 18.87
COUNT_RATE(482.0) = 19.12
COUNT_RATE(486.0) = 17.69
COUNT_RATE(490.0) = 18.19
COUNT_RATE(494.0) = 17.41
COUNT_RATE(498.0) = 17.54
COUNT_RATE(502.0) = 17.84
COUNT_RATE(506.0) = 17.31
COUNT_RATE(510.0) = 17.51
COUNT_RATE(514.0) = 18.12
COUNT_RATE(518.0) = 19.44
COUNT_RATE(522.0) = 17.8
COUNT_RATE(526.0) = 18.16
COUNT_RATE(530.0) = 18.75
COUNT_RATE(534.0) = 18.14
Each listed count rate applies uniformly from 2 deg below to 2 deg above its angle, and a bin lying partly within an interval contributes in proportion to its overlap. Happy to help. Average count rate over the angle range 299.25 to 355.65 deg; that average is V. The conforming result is 18.4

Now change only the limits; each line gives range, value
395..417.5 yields 18.5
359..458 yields 19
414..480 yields 18.5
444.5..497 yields 18.4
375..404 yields 20.4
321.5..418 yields 19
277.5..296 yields 18.6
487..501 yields 17.7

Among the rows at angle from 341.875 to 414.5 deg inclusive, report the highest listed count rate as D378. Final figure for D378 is 22.37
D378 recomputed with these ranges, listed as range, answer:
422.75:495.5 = 19.59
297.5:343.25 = 19.26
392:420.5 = 19.62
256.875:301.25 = 19.53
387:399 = 20.37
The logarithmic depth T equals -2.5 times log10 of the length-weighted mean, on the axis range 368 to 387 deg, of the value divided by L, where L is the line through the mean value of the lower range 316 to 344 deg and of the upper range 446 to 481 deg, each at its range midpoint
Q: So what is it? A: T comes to -0.15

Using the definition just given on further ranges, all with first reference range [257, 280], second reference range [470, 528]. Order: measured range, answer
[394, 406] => -0.02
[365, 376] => -0.05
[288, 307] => 0.03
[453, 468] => 0.01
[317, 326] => 0.03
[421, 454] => -0.02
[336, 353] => 0.01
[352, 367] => 0.01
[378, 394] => -0.14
